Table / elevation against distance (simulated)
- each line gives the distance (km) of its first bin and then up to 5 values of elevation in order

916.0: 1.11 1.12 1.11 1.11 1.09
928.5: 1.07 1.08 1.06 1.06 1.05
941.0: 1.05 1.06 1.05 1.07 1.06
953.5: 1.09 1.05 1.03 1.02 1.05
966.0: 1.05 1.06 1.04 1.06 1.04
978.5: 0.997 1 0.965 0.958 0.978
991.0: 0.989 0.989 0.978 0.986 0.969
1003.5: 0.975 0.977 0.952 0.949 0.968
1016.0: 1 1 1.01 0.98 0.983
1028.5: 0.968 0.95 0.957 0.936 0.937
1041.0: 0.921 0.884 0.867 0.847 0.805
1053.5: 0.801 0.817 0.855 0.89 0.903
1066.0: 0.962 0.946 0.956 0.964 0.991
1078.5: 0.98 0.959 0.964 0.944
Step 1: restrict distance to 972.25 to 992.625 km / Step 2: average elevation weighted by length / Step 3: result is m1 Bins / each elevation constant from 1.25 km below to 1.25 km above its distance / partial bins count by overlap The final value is 0.998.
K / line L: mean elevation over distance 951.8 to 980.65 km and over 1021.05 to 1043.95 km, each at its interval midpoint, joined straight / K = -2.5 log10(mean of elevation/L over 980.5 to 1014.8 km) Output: 0.03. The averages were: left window 1.04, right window 0.952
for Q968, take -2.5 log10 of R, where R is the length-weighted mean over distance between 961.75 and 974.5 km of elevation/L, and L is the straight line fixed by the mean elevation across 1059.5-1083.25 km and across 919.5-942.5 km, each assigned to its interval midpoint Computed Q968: -0.01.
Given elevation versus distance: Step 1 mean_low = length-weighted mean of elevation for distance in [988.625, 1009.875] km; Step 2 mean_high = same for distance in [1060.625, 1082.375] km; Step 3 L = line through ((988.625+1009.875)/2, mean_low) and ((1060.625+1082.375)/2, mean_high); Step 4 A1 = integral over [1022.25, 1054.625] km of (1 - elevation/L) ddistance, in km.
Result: 1.8 km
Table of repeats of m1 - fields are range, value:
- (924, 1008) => 1.03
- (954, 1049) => 0.983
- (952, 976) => 1.05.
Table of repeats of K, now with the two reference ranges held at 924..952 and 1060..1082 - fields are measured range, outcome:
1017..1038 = 0.02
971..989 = 0.03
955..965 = 0.01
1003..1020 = 0.03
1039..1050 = 0.11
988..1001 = 0.04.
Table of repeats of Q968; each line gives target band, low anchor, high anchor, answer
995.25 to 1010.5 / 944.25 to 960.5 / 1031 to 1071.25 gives 0.00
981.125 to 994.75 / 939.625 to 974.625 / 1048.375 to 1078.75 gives 0.03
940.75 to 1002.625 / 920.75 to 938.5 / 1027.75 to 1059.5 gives -0.02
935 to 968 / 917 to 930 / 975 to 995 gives 0.00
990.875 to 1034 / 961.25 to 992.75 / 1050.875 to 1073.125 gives -0.02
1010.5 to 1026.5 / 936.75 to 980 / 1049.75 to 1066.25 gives -0.06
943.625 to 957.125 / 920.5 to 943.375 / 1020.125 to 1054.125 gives -0.02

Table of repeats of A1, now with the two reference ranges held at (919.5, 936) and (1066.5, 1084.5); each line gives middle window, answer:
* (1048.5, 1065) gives 2.2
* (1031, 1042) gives 0.6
